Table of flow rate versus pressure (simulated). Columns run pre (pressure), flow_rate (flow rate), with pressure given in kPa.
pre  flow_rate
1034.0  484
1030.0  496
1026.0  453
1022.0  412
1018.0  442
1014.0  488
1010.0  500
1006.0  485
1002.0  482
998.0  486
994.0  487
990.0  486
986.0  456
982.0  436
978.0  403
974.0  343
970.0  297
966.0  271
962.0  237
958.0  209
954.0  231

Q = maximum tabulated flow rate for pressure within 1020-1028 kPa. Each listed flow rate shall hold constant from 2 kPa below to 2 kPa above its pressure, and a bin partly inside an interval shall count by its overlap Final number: 453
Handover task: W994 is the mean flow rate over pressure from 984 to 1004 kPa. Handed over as 479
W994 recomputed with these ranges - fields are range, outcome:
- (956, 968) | 239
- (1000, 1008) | 484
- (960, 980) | 310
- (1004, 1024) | 465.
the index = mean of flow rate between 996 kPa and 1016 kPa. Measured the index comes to 488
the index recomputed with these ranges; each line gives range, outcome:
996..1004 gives 484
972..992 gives 425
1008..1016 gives 494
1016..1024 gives 427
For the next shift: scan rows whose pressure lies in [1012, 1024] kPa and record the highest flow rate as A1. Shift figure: 488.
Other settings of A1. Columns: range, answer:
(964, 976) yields 343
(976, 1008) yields 487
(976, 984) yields 436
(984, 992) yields 486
